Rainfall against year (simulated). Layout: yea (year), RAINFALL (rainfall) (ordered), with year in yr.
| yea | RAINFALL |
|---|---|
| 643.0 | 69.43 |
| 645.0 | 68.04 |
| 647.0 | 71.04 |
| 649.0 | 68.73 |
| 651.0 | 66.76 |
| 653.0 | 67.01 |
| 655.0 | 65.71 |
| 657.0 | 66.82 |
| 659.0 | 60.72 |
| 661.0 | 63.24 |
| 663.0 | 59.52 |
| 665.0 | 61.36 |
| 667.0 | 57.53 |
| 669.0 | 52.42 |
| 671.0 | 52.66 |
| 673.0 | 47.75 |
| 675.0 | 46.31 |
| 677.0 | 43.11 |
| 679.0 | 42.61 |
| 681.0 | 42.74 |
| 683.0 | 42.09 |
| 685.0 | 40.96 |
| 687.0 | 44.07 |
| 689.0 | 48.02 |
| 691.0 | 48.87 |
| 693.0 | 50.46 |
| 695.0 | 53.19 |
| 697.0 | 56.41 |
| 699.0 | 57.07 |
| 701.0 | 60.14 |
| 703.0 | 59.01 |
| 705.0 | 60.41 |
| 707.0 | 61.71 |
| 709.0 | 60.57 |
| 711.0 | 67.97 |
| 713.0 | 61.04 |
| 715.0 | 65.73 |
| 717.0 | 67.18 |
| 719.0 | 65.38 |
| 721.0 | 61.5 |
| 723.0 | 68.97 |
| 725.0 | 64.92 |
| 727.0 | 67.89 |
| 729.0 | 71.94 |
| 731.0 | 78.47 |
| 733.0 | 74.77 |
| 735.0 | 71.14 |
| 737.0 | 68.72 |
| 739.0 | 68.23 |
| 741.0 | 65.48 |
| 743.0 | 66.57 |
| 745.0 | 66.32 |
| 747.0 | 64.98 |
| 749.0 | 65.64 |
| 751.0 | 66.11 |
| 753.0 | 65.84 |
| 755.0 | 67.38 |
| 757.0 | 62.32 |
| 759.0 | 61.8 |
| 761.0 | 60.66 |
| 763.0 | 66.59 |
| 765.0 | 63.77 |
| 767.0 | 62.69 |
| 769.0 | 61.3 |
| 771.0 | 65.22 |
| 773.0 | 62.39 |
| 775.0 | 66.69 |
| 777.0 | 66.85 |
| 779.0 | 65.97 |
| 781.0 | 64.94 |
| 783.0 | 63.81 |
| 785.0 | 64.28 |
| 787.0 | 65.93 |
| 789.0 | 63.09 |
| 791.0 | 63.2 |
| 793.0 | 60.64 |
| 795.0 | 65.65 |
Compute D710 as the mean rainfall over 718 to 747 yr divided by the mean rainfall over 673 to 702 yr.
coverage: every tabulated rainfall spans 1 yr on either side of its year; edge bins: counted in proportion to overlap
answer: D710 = 1.42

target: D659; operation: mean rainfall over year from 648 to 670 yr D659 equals 62.7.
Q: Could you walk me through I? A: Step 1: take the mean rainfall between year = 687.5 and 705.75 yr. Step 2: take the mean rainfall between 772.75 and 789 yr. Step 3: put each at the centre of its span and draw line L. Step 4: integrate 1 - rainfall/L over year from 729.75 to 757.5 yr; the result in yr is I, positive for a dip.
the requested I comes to -3.58 yr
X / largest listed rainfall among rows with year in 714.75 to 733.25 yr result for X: 78.47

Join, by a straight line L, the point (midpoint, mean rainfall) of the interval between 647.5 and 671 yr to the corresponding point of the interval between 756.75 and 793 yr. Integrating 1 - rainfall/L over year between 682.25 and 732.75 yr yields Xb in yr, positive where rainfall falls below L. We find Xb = 2.7 yr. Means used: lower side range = 62.5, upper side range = 63.9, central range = 59.7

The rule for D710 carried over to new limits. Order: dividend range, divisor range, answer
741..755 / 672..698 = 1.41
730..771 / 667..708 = 1.31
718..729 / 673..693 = 1.48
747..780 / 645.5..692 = 1.17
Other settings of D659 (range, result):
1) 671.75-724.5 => 54.8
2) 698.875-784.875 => 65.3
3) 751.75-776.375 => 64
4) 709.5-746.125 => 67.8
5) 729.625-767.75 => 66.8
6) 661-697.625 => 49.8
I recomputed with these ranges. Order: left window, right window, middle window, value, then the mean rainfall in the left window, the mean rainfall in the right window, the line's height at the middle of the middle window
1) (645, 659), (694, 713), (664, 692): 6.88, 67.2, 59.7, 63.4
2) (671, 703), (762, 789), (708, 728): -3.99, 48.7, 64.6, 54.3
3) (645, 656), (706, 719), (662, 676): 2.69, 67.9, 64.1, 66.8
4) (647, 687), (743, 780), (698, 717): -0.80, 55.3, 64.6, 59.3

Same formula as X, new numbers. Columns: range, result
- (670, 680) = 52.66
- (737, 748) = 68.72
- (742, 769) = 67.38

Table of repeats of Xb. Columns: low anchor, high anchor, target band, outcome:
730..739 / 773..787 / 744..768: 1.6 yr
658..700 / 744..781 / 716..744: -4.4 yr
